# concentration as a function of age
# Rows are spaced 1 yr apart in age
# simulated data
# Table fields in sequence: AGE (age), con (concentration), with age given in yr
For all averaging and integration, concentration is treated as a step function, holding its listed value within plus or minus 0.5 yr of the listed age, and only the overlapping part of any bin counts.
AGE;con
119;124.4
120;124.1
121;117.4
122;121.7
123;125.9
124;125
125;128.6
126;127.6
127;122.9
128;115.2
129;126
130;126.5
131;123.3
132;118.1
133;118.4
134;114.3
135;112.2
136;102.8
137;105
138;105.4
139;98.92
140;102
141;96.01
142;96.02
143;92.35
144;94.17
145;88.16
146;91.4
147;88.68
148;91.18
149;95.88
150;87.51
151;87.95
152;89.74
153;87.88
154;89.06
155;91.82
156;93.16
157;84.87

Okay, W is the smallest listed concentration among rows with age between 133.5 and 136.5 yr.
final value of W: 102.8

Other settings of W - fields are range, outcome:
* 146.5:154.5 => 87.51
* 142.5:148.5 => 88.16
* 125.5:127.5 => 122.9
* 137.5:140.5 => 98.92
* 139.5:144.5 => 92.35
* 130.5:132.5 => 118.1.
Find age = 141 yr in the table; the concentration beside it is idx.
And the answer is 96.01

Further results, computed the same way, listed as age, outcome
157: 84.87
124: 125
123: 125.9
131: 123.3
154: 89.06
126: 127.6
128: 115.2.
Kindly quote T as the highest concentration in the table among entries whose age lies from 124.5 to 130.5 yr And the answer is 128.6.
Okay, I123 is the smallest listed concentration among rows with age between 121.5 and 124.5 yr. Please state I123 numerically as 121.7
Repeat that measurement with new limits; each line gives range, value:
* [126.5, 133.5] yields 115.2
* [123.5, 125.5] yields 125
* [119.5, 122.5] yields 117.4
